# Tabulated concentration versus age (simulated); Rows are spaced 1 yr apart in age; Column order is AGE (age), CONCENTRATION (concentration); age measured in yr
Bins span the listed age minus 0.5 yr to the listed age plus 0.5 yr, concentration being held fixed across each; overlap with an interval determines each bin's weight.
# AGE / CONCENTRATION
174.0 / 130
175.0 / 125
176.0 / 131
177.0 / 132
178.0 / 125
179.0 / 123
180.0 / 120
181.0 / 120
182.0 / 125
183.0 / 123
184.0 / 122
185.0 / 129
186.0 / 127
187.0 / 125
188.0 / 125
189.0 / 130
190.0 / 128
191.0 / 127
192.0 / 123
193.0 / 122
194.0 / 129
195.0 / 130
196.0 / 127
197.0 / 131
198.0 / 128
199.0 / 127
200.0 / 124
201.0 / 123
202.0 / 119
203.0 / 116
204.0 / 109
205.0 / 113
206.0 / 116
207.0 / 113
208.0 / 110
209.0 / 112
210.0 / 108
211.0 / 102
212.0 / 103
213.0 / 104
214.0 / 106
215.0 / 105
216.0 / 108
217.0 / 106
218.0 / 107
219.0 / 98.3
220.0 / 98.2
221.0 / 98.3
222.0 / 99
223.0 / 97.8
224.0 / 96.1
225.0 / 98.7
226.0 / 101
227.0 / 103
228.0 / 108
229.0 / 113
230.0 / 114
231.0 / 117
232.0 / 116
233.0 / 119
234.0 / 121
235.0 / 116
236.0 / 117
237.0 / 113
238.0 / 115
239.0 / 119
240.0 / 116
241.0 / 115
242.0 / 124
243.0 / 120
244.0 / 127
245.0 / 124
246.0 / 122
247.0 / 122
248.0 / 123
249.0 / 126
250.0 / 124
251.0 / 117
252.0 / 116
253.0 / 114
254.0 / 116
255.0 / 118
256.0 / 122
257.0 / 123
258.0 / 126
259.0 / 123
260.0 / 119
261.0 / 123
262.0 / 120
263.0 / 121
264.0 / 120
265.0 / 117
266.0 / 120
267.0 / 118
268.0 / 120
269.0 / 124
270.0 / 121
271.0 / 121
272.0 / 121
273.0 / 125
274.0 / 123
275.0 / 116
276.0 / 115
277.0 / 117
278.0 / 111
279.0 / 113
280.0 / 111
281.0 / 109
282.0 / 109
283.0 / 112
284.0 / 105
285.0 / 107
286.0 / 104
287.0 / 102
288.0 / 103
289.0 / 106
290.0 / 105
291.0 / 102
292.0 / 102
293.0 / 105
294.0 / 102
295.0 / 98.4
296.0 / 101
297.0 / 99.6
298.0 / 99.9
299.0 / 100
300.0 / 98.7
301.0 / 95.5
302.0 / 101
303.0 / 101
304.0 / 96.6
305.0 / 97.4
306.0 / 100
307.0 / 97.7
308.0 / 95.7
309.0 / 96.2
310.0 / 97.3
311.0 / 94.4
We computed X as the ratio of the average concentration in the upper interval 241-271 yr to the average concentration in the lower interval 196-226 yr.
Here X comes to 1.1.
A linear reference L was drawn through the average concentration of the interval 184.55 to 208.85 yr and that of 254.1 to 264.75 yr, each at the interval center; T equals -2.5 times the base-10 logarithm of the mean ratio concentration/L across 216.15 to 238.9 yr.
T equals 0.13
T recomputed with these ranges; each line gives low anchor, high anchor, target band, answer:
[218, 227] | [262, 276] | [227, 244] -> -0.11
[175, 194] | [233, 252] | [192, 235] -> 0.10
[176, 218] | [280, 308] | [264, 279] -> -0.12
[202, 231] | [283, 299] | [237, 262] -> -0.15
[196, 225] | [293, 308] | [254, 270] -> -0.16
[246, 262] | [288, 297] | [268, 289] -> -0.04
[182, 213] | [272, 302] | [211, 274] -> -0.01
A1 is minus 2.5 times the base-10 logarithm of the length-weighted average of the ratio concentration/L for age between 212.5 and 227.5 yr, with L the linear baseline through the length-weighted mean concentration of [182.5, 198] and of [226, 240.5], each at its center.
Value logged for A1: 0.162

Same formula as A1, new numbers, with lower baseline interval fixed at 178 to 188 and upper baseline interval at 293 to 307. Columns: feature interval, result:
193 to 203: -0.04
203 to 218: 0.09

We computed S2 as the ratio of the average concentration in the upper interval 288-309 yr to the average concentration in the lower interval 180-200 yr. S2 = 0.80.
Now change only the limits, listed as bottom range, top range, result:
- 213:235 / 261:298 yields 1.05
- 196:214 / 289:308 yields 0.87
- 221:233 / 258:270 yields 1.14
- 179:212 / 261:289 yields 0.95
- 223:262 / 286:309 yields 0.86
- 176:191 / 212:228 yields 0.81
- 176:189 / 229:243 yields 0.94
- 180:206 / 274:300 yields 0.86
